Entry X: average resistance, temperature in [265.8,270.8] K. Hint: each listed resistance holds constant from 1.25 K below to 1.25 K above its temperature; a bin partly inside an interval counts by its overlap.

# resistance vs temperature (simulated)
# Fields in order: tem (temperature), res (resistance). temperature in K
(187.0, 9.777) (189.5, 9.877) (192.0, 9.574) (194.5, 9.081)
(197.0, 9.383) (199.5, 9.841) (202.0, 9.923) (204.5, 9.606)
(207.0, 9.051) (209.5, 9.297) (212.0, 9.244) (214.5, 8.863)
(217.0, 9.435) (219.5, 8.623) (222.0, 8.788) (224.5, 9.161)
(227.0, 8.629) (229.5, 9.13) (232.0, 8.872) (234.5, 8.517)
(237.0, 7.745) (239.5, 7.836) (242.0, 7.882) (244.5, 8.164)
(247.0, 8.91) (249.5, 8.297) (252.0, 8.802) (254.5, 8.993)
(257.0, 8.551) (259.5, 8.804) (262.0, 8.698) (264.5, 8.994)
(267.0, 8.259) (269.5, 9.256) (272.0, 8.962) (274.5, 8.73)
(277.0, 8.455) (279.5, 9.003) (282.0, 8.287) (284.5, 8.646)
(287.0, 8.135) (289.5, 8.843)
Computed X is 8.76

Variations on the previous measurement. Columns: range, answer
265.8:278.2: 8.74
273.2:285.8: 8.62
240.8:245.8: 8.03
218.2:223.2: 8.71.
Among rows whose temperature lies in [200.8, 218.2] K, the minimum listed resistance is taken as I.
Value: 8.863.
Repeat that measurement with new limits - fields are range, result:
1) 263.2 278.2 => 8.259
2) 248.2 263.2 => 8.297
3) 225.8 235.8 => 8.517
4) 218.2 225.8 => 8.623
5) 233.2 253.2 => 7.745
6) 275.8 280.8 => 8.455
